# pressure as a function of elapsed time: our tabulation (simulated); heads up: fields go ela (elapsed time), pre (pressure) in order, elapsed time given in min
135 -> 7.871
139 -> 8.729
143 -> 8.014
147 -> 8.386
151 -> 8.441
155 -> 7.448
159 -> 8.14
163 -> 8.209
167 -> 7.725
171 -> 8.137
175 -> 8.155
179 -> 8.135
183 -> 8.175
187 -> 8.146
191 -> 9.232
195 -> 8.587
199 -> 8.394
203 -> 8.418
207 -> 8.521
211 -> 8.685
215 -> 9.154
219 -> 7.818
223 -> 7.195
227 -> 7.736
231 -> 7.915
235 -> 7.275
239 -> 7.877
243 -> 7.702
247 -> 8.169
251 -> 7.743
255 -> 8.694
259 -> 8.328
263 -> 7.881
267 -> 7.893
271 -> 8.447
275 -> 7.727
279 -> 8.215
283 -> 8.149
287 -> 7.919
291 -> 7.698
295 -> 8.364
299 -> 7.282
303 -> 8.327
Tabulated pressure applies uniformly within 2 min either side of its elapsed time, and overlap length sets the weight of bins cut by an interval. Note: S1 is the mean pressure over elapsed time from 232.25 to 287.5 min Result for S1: 8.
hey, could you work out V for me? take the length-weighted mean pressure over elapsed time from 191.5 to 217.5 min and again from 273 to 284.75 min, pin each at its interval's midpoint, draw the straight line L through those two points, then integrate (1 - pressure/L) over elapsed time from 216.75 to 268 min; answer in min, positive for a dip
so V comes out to 2.8 min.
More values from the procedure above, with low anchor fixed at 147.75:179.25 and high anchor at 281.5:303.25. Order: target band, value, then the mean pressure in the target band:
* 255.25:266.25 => -0.30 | 8.17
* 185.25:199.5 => -1.05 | 8.62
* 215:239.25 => 0.75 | 7.74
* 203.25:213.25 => -0.72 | 8.58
